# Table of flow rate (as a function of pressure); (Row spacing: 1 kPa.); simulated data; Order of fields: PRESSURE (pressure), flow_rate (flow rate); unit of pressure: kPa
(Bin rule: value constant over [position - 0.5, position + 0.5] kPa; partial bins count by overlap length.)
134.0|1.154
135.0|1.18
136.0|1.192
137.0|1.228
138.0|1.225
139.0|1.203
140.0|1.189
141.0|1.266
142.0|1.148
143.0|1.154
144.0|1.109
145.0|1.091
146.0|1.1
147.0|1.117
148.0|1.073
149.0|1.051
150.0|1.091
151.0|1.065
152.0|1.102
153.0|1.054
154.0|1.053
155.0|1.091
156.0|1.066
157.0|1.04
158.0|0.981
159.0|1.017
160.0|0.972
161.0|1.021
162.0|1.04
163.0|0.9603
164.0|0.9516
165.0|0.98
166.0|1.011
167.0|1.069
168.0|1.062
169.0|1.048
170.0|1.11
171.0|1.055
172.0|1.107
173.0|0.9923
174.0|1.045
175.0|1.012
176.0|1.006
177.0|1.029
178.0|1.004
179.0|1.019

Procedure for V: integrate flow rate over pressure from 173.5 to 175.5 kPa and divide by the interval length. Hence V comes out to 1.03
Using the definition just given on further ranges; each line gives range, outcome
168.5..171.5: 1.07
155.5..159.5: 1.03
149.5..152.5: 1.09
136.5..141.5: 1.22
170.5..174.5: 1.05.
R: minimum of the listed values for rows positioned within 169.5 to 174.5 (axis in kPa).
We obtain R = 0.9923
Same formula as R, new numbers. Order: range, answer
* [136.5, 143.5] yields 1.148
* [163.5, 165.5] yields 0.9516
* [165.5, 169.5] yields 1.011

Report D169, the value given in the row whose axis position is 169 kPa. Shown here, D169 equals 1.048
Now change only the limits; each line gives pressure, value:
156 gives 1.066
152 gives 1.102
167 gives 1.069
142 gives 1.148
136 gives 1.192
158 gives 0.981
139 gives 1.203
